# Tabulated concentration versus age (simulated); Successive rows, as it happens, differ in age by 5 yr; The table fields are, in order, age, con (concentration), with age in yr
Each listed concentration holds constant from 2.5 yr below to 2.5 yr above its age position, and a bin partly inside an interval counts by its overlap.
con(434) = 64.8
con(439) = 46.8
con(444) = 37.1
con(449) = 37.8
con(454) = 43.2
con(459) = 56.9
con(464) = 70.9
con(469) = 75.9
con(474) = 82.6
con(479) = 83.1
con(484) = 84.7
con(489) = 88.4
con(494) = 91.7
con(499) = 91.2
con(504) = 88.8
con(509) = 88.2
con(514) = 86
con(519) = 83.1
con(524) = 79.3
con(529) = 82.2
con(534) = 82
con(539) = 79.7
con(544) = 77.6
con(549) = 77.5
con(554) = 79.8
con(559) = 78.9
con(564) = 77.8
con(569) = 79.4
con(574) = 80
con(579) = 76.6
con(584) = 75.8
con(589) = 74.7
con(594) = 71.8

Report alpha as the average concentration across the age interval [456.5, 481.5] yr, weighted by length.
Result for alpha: 73.9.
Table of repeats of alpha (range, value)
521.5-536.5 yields 81.2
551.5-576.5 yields 79.2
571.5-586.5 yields 77.5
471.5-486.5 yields 83.5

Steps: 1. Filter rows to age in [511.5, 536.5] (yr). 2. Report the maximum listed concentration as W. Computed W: 86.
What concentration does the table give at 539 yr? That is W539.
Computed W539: 79.7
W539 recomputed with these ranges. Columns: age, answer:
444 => 37.1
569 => 79.4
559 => 78.9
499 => 91.2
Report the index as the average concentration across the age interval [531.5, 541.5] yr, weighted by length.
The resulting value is 80.8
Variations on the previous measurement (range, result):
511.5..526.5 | 82.8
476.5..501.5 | 87.8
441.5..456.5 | 39.4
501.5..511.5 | 88.5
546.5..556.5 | 78.7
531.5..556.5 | 79.3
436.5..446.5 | 42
